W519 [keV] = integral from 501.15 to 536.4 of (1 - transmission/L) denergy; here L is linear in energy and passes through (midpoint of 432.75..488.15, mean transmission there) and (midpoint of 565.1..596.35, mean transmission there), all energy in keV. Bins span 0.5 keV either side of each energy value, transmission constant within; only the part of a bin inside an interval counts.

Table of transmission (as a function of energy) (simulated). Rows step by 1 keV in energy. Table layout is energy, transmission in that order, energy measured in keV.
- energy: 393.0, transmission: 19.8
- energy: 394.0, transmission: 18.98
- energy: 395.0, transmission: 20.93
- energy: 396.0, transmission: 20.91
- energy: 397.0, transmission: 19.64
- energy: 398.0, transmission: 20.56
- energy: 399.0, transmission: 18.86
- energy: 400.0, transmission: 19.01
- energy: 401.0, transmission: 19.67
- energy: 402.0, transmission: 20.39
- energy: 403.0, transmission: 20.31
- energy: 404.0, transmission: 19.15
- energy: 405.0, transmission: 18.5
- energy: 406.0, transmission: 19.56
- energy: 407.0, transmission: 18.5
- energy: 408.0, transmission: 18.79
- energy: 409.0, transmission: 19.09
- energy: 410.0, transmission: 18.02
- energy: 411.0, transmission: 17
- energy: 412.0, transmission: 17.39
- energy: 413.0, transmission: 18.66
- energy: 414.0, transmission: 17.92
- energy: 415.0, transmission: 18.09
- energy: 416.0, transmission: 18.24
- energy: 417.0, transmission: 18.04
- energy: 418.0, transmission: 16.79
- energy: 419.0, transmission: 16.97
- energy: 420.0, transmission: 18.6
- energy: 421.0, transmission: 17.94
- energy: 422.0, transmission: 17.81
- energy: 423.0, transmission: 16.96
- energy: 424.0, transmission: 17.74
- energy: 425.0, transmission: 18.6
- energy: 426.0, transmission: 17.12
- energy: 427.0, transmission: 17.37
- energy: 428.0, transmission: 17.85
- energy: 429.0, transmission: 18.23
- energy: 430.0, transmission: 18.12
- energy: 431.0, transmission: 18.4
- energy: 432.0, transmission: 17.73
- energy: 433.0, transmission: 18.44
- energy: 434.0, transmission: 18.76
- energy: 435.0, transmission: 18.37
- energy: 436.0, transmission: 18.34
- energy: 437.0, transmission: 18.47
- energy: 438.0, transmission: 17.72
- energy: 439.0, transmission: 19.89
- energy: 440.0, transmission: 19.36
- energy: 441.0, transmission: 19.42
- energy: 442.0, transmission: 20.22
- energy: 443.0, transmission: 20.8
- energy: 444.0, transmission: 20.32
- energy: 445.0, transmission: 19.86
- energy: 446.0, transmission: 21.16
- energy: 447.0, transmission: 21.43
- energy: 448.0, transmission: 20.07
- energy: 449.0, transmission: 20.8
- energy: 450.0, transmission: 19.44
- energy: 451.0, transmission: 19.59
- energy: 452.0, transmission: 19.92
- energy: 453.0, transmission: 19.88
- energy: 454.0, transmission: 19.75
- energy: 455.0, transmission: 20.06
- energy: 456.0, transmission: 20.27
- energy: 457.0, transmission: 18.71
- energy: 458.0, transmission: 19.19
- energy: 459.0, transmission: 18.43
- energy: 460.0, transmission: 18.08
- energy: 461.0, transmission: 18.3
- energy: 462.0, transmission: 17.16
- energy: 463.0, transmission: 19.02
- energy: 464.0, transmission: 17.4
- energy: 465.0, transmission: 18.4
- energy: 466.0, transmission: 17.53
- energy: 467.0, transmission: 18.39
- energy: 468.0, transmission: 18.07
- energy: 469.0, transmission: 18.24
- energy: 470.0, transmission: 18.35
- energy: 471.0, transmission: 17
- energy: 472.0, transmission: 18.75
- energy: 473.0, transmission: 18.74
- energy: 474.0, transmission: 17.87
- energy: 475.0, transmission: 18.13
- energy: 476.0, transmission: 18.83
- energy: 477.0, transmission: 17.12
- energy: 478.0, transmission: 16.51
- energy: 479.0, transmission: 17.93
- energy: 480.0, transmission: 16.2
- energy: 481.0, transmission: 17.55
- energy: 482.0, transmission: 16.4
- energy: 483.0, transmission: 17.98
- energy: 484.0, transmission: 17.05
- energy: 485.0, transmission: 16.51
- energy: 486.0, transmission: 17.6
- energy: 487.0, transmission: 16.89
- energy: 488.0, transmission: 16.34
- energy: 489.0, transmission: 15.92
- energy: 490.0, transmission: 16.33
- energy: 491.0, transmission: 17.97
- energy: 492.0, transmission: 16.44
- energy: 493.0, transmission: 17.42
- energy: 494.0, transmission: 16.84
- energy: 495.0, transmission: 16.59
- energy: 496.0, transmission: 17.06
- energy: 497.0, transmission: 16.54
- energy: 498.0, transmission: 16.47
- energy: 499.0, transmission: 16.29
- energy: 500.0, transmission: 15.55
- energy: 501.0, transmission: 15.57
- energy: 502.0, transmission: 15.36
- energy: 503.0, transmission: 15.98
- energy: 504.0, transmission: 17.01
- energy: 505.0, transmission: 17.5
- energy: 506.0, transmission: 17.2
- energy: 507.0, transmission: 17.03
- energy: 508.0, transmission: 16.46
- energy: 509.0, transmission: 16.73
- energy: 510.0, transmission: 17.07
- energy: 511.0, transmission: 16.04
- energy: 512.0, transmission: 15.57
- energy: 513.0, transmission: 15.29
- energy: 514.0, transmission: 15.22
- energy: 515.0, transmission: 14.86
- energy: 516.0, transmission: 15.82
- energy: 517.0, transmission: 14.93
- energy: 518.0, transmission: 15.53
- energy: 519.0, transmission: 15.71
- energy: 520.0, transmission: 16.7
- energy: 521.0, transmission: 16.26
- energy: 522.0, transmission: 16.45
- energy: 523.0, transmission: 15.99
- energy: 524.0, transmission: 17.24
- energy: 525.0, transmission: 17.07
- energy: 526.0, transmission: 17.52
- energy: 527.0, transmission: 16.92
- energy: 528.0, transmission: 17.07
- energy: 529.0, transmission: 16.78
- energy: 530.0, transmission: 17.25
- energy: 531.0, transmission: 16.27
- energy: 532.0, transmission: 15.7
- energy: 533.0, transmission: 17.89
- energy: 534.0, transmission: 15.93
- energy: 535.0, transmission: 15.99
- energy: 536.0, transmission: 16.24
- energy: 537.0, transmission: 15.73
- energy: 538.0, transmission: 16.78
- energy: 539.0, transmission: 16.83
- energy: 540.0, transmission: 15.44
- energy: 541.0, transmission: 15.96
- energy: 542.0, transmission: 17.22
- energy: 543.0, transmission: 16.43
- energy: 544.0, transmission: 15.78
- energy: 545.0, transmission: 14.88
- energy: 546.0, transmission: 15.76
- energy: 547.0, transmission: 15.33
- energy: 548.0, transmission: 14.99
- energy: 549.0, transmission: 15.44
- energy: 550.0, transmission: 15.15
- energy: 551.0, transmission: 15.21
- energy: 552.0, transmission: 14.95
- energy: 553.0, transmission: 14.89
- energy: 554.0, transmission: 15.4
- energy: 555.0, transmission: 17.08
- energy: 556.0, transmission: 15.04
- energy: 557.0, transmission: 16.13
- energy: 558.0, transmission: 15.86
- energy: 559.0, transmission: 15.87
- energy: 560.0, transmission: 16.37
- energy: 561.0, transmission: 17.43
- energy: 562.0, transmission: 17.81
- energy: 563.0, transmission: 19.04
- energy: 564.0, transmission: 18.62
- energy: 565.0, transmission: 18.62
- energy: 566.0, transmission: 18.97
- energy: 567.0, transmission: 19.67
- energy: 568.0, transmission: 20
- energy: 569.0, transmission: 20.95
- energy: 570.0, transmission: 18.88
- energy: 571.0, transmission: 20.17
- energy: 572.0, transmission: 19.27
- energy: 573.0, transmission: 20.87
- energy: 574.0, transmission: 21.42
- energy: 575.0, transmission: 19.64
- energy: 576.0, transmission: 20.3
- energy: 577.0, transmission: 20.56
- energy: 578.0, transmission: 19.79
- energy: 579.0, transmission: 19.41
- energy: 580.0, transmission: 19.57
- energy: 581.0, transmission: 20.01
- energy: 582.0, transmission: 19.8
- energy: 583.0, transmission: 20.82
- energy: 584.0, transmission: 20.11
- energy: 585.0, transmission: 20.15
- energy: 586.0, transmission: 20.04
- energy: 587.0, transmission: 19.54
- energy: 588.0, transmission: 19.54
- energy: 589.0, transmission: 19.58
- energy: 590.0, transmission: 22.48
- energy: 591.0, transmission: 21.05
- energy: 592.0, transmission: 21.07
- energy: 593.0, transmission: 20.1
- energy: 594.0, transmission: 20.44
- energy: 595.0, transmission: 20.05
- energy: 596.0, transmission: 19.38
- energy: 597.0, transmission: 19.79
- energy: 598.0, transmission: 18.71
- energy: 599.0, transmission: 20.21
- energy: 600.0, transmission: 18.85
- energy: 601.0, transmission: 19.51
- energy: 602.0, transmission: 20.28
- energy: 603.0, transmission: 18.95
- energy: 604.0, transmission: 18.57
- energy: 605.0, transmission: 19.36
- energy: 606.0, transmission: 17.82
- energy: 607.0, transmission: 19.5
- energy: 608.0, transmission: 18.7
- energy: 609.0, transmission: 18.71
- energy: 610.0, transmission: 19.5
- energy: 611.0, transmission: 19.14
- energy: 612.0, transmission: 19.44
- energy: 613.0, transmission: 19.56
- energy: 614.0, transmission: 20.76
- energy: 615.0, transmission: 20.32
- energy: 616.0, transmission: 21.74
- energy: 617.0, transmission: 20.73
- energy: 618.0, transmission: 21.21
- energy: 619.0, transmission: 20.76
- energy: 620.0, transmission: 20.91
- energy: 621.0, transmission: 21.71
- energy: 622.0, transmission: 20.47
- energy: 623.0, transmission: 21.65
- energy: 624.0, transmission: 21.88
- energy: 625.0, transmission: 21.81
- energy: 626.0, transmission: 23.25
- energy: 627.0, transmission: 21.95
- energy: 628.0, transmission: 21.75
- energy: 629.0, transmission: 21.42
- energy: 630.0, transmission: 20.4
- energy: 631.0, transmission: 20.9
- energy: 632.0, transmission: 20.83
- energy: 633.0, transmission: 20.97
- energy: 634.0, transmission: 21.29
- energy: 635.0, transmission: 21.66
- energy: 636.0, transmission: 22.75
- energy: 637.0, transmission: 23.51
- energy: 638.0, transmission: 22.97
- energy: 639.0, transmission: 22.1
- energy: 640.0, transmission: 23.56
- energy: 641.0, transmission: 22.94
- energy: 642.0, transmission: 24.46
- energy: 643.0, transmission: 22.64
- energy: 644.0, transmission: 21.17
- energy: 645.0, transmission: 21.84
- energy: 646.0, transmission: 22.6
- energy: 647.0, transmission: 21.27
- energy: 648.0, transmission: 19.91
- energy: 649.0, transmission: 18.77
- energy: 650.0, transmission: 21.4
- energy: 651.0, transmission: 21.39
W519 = 5.4 keV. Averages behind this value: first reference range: 18.6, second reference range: 20.1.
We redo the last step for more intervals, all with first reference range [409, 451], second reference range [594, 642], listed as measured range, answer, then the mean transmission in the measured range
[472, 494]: 2.2 keV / 17.3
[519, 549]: 5.2 keV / 16.3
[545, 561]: 3.5 keV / 15.6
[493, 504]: 1.7 keV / 16.3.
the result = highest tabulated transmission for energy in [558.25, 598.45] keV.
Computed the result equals 22.48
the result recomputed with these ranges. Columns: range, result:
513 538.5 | 17.89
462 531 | 19.02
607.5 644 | 24.46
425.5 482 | 21.43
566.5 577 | 21.42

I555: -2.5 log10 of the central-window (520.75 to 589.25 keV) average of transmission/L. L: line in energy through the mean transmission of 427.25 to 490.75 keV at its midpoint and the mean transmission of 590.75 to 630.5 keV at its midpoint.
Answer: 0.12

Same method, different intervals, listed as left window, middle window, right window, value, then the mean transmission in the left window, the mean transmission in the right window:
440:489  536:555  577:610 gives 0.22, 18.6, 19.8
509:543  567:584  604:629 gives -0.08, 16.3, 20.5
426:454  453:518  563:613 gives 0.13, 19.2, 19.7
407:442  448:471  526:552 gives -0.08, 18.2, 16.1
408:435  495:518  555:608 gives 0.16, 17.9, 19.3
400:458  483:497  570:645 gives 0.15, 18.9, 20.6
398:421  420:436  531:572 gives 0.02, 18.6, 16.8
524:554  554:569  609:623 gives -0.01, 16.1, 20.5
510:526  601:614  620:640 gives 0.08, 16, 21.8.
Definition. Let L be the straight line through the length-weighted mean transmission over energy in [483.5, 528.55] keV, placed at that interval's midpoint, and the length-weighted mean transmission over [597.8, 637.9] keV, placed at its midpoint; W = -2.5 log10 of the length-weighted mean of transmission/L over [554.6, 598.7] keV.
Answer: -0.01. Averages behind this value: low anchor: 16.4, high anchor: 20.6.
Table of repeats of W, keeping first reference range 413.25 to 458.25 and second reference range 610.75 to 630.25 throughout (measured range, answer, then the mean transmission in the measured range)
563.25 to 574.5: 0.04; 19.8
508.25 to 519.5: 0.25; 15.7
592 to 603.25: 0.06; 19.7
